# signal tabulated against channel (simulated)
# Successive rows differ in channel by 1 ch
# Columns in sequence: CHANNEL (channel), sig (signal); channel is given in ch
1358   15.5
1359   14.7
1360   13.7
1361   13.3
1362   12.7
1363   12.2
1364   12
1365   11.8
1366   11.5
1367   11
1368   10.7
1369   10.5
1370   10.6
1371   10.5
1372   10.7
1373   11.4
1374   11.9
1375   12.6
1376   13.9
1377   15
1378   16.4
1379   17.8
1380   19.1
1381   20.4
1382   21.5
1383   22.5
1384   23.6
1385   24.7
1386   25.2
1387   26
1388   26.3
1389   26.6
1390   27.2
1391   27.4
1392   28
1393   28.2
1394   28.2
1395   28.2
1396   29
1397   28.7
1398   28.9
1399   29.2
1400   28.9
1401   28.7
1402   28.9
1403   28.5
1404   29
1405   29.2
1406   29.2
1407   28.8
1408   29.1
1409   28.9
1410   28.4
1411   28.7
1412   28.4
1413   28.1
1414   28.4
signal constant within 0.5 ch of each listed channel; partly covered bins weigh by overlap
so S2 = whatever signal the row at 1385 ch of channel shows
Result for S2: 24.7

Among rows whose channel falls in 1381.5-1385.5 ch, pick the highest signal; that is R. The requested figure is 24.7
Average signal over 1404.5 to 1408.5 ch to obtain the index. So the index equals 29.1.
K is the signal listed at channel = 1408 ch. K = 29.1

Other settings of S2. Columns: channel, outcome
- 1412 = 28.4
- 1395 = 28.2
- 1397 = 28.7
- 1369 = 10.5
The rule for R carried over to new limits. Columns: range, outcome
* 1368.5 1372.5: 10.7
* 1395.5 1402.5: 29.2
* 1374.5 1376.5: 13.9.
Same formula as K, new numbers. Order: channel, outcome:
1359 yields 14.7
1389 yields 26.6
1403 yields 28.5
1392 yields 28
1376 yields 13.9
